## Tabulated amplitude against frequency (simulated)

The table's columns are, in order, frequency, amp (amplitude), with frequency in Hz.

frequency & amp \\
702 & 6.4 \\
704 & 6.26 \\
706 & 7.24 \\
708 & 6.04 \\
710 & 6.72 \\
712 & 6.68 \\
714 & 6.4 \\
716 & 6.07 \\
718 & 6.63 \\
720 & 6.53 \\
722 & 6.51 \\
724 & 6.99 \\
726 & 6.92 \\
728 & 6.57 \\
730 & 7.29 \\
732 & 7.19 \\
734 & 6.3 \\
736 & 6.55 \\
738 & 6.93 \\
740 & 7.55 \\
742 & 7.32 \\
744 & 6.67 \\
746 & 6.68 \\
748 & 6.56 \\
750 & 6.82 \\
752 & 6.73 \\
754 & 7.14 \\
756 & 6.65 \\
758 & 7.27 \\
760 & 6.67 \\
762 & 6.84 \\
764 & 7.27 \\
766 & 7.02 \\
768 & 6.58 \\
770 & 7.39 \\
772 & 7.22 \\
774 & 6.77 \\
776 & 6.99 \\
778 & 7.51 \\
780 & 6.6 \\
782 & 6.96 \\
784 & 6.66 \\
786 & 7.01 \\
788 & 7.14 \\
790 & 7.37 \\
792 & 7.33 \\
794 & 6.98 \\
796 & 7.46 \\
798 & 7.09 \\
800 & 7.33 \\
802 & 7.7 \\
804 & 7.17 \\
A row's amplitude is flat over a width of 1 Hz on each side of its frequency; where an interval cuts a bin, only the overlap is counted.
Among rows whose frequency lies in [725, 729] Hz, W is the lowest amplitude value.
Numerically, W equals 6.57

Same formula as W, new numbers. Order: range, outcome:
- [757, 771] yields 6.58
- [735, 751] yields 6.55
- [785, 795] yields 6.98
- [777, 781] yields 6.6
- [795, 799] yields 7.09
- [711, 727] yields 6.07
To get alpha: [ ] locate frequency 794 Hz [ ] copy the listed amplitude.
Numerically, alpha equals 6.98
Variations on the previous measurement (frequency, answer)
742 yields 7.32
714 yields 6.4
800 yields 7.33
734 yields 6.3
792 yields 7.33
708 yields 6.04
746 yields 6.68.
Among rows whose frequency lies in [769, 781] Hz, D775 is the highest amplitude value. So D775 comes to 7.51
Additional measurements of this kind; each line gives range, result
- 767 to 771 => 7.39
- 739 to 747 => 7.55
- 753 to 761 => 7.27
